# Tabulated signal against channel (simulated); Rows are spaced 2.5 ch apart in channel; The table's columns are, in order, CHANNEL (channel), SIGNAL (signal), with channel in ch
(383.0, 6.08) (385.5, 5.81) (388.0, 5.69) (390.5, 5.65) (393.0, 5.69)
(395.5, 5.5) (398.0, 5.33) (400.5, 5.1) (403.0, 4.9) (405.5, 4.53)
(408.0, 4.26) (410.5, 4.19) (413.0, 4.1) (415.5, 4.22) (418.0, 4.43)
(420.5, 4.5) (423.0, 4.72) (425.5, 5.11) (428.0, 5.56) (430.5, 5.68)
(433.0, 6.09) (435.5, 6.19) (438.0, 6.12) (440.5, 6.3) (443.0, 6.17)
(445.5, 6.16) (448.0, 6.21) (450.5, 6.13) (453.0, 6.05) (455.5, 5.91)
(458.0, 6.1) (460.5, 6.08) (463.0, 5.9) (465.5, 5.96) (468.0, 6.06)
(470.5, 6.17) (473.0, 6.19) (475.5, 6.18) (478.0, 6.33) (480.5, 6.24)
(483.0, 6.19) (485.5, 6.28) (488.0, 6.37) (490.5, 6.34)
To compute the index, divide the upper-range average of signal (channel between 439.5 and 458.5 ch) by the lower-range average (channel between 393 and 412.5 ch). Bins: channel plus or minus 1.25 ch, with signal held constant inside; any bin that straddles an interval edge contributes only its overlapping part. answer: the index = 1.3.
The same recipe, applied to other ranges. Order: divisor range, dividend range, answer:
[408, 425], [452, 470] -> 1.37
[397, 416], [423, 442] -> 1.26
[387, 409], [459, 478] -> 1.17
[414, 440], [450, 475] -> 1.15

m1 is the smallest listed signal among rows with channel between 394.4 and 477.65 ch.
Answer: 4.1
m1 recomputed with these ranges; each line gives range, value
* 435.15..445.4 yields 6.12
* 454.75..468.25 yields 5.9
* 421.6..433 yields 4.72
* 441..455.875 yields 5.91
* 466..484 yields 6.06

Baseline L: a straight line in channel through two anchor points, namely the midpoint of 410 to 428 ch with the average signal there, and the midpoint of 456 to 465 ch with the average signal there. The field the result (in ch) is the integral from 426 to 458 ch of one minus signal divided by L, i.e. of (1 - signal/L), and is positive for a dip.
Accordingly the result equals -4.06 ch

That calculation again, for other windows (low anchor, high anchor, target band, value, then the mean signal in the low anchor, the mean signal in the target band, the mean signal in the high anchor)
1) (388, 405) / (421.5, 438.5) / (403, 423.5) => 4.1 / 5.35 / 4.39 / 5.6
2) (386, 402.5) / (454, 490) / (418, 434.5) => 1.5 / 5.48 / 5.23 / 6.14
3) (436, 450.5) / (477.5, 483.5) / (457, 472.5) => 0.4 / 6.19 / 6.05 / 6.25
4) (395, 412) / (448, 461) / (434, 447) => -1.1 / 4.79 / 6.19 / 6.07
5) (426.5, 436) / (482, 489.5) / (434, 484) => -0.6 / 5.84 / 6.13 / 6.29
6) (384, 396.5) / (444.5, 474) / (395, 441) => 6.1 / 5.68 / 5.07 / 6.08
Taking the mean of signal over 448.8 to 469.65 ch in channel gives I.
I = 6.03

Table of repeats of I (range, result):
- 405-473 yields 5.54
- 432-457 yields 6.13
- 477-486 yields 6.26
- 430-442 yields 6.1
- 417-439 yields 5.38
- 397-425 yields 4.58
